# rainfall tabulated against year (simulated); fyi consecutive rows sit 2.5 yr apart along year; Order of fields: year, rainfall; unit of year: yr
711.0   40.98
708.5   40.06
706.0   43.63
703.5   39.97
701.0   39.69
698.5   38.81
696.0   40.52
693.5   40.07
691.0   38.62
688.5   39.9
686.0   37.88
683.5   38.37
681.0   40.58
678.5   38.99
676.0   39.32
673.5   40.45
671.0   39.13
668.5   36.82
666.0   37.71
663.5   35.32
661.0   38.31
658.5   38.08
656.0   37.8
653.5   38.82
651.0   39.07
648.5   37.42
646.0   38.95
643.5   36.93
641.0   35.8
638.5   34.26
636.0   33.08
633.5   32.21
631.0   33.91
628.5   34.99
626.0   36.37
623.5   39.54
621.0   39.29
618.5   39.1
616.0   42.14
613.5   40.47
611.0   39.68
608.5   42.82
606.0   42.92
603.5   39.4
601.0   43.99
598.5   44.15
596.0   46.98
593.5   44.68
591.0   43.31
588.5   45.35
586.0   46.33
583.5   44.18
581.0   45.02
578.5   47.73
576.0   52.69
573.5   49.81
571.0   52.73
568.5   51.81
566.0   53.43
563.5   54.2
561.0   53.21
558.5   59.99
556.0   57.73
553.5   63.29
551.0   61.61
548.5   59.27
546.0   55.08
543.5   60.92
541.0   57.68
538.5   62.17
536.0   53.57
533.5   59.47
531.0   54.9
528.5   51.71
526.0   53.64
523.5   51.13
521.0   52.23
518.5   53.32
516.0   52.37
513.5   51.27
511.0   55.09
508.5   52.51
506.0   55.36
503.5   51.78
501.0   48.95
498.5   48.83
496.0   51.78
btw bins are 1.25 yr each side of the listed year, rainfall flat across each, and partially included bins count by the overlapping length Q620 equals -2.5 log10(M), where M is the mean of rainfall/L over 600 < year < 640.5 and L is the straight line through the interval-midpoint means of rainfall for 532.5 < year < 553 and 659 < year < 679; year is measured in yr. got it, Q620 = 0.21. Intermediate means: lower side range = 58.9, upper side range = 38.2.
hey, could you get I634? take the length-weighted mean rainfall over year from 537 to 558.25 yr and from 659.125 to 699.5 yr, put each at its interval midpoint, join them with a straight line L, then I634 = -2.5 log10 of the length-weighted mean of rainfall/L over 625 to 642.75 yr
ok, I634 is 0.31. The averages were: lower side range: 59.7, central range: 34.4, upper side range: 38.8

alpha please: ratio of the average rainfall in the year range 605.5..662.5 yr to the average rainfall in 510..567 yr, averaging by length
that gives 0.7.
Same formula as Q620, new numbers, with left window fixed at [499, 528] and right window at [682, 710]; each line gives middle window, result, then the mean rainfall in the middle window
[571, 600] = 0.02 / 46.6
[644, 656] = 0.12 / 38.4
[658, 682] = 0.08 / 38.5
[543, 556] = -0.20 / 59.8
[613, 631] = 0.17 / 38.4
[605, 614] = 0.11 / 41.5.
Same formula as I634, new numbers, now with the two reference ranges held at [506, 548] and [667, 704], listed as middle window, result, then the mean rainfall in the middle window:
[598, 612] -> 0.12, 42.1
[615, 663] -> 0.18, 37.1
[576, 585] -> 0.07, 46.6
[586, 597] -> 0.08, 45.2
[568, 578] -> -0.02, 51.5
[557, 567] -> -0.08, 55.3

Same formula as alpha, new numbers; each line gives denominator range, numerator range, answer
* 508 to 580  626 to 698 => 0.68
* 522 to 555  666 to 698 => 0.68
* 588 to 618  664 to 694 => 0.91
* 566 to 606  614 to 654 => 0.79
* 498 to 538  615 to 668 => 0.70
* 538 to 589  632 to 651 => 0.66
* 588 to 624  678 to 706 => 0.94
